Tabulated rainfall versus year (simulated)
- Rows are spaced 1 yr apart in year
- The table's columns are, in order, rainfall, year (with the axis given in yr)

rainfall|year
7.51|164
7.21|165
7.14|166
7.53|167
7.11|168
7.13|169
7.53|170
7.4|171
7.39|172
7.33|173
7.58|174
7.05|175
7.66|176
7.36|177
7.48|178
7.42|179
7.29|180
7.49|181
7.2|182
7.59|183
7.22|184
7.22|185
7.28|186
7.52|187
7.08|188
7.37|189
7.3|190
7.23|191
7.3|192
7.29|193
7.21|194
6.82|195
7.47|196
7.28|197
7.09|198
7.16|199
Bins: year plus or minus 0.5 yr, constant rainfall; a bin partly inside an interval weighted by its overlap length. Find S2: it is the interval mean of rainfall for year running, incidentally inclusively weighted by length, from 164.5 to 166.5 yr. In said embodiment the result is 7.17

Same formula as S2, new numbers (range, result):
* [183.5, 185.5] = 7.22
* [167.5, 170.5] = 7.26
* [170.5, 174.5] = 7.42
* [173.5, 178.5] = 7.43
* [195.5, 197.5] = 7.38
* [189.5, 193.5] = 7.28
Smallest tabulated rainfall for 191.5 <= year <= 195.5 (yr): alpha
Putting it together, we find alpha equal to 6.82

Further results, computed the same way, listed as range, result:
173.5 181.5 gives 7.05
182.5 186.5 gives 7.22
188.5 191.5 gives 7.23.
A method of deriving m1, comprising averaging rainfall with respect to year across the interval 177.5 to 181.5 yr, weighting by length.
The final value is 7.42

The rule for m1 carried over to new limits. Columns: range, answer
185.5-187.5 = 7.4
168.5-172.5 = 7.36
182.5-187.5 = 7.37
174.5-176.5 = 7.36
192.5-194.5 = 7.25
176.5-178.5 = 7.42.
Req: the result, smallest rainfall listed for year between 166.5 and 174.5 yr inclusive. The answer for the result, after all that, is 7.11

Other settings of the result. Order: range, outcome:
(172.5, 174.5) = 7.33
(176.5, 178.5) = 7.36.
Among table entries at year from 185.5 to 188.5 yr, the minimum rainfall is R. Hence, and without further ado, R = 7.08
